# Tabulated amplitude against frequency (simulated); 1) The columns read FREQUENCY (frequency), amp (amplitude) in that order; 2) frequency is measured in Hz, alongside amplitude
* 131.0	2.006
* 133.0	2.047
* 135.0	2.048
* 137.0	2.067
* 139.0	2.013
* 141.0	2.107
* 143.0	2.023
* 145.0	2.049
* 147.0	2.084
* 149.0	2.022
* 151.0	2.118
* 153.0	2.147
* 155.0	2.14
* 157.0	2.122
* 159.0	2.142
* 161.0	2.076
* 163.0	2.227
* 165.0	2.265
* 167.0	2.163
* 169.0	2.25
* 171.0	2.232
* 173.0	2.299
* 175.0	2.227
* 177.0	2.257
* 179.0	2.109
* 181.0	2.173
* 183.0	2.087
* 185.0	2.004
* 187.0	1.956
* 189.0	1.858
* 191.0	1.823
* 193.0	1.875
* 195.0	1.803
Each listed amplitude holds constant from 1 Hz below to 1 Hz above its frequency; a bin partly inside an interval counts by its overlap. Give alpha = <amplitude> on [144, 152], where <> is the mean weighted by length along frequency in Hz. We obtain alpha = 2.07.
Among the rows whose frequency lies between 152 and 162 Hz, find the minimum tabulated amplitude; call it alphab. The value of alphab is 2.076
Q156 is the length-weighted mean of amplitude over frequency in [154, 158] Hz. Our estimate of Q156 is 2.13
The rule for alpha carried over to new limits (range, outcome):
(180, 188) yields 2.06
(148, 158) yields 2.11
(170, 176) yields 2.25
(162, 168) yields 2.22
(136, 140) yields 2.04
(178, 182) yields 2.14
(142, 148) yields 2.05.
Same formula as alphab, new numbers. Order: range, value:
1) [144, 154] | 2.022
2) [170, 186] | 2.004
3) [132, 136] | 2.047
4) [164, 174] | 2.163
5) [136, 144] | 2.013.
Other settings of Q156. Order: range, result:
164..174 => 2.24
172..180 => 2.22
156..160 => 2.13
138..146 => 2.05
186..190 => 1.91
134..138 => 2.06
